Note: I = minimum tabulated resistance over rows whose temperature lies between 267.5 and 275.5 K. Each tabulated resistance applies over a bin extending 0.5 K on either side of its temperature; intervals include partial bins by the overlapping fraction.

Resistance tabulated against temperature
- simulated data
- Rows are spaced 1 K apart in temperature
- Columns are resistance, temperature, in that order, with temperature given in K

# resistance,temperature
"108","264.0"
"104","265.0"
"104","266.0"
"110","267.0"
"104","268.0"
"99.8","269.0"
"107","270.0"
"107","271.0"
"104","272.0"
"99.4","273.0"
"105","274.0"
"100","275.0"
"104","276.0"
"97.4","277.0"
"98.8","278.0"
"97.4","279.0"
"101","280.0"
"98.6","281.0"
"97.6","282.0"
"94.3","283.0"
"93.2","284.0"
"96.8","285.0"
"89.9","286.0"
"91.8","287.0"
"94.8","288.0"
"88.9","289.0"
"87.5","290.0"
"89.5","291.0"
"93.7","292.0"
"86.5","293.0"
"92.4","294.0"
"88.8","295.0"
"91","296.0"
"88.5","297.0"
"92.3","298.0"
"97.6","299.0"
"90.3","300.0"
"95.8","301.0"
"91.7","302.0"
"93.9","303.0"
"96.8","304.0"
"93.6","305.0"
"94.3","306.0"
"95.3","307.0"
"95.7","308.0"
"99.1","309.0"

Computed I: 99.4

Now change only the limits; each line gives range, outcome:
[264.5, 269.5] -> 99.8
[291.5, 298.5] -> 86.5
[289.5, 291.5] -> 87.5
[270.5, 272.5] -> 104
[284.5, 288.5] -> 89.9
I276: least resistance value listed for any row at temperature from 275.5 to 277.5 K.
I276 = 97.4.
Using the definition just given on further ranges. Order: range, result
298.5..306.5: 90.3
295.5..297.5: 88.5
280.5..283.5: 94.3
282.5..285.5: 93.2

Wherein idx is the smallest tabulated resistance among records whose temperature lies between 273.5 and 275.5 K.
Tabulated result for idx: 100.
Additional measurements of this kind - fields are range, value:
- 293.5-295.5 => 88.8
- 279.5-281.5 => 98.6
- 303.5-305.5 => 93.6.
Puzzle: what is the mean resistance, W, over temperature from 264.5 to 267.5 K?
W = 106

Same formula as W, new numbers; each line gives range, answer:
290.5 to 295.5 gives 90.2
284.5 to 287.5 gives 92.8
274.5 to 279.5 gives 99.5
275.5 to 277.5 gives 101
